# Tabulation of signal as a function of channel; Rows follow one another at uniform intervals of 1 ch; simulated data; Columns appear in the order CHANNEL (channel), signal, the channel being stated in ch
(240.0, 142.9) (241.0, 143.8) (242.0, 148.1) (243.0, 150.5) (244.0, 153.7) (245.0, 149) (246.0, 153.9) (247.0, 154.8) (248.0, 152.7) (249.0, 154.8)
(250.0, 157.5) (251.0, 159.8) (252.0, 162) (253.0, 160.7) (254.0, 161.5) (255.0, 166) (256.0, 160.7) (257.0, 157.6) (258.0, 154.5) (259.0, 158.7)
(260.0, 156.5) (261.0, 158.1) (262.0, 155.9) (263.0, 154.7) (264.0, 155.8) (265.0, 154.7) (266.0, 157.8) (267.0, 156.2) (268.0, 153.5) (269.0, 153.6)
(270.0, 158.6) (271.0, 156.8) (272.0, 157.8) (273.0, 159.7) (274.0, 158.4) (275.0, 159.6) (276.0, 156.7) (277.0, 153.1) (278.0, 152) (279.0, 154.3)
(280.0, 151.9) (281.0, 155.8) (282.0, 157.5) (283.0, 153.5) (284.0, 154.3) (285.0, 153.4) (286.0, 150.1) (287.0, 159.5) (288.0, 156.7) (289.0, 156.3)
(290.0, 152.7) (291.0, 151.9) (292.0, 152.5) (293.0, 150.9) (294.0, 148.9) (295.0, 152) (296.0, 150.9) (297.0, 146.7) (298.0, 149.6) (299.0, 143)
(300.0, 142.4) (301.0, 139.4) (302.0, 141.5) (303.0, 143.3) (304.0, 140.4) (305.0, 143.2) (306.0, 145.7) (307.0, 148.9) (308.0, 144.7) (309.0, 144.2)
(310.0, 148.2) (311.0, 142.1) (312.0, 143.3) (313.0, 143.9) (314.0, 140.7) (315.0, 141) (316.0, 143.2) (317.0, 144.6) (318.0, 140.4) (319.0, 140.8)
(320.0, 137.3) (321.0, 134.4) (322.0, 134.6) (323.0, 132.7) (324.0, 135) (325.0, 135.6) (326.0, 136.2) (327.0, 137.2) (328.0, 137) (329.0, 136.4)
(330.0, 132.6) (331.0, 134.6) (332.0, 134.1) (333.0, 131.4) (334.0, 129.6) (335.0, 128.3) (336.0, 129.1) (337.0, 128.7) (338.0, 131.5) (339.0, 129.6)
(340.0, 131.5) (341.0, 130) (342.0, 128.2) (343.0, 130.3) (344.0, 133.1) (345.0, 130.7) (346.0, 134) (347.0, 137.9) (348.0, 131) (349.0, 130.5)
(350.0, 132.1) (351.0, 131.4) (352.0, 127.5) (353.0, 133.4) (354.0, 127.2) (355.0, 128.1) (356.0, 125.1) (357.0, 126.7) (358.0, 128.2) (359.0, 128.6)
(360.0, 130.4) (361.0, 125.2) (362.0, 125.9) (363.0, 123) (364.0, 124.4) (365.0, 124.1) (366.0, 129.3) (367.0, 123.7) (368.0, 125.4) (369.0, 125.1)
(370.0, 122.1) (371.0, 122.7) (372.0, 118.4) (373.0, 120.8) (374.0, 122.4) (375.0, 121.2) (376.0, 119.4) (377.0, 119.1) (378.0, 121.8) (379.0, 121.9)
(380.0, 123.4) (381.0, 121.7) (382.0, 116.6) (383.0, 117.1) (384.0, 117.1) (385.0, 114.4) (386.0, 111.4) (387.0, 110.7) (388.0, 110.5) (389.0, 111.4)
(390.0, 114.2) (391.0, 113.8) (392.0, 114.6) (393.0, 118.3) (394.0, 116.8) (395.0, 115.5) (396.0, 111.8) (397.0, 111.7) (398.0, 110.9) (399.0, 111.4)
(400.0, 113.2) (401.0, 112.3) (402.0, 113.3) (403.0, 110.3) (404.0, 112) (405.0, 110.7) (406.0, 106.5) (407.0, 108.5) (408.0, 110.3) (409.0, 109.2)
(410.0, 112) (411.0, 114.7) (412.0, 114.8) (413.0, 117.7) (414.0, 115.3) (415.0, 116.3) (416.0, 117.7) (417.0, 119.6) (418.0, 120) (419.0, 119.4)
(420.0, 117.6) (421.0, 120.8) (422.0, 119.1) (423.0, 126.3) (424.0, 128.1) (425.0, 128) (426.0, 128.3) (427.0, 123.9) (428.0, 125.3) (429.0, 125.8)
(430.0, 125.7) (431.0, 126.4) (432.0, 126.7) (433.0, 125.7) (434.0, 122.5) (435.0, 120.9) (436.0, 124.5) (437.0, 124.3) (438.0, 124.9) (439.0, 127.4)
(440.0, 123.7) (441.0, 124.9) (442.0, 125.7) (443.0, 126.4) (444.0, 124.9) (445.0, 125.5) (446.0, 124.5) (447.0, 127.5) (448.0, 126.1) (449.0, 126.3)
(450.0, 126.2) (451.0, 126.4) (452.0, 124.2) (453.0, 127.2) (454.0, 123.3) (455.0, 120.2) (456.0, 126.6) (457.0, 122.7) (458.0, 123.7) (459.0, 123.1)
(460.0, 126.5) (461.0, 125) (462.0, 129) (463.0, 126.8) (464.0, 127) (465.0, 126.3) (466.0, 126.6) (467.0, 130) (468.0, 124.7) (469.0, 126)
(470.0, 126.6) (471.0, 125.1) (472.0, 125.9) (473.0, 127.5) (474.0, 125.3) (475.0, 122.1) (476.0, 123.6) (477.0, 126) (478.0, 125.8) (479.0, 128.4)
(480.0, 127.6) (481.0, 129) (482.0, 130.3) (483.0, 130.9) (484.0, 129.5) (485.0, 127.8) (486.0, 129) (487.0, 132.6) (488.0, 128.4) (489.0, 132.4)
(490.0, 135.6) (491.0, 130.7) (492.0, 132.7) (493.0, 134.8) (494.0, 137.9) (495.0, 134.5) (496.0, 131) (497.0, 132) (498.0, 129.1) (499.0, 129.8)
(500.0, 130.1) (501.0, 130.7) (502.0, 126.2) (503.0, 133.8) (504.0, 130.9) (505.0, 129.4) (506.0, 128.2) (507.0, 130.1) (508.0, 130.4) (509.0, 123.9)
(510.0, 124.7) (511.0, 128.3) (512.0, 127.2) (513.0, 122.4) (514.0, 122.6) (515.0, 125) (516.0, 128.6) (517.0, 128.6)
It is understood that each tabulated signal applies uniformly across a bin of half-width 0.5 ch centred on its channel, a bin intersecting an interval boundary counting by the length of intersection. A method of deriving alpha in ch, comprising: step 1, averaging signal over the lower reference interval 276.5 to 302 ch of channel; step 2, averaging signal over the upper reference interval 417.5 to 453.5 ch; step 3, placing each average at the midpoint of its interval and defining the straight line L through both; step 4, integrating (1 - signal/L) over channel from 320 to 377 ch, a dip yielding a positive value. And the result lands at 4.62 ch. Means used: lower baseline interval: 151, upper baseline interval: 125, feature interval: 129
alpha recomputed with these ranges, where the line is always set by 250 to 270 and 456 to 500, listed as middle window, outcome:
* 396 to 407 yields 2.2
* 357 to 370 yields 1.6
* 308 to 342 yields 2.9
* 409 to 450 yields 3.7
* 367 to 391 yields 3.9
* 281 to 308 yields 0.7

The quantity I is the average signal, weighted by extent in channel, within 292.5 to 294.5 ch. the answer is 150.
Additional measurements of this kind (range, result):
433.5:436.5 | 123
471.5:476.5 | 125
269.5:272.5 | 158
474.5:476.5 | 123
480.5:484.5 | 130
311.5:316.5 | 142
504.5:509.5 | 128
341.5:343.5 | 129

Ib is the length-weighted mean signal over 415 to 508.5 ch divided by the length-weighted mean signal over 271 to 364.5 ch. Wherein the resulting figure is 0.90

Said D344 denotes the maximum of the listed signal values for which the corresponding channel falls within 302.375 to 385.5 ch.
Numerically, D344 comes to 148.9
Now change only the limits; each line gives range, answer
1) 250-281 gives 166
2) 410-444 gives 128.3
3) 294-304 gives 152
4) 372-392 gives 123.4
